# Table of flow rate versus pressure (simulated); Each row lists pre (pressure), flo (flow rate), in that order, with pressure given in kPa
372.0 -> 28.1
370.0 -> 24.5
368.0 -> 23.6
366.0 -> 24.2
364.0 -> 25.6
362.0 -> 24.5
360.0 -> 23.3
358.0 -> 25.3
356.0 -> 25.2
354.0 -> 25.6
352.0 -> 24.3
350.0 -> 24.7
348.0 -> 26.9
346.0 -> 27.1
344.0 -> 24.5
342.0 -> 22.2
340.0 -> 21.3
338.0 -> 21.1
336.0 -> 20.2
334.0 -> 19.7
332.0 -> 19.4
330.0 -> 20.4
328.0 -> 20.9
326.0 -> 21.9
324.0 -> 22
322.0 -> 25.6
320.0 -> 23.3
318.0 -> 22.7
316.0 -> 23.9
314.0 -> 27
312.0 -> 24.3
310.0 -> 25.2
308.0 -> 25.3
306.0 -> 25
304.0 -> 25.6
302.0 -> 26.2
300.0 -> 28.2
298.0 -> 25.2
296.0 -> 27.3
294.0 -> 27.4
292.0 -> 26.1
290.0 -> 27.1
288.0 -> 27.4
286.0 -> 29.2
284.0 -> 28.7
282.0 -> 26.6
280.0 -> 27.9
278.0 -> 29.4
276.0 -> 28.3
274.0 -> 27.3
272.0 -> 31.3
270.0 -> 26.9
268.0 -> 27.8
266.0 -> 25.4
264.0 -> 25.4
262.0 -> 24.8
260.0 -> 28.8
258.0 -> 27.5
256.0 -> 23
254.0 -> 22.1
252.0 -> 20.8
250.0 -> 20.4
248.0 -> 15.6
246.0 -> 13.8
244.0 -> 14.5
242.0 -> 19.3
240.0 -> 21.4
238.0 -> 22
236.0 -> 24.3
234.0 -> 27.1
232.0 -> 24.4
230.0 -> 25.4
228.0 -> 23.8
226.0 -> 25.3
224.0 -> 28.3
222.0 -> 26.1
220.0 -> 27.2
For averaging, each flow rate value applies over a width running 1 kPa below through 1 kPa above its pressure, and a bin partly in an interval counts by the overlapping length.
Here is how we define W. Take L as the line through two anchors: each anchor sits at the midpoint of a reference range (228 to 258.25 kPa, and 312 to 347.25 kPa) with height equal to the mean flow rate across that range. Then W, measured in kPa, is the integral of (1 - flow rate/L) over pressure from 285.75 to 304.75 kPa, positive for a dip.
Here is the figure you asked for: -4.1 kPa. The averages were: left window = 21.4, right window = 22.6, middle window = 26.9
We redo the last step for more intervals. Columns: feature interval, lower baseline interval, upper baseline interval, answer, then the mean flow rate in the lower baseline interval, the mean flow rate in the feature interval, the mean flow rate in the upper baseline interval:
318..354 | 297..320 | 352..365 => 3.27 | 25.2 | 22.8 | 24.9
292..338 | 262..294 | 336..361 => 3.35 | 27.6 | 23.9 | 24.1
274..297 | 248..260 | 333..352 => -4.94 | 22.7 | 27.7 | 23.1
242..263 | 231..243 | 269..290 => 3.39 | 23.1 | 21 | 28.2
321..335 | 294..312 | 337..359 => 2.06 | 26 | 21.4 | 24.4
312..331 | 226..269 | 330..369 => 0.15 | 22.8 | 23.1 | 23.5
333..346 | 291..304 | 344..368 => 1.82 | 26.6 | 21.9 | 25.1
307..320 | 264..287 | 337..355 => 0.65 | 28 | 24.6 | 24.2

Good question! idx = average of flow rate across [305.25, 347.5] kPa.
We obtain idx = 23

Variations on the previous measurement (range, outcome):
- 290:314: 26.1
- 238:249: 17.4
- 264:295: 27.7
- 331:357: 23.2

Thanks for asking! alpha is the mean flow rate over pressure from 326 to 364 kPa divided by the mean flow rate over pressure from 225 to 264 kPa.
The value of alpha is 1.03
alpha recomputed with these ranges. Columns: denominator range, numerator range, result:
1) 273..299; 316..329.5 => 0.83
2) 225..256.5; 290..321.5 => 1.19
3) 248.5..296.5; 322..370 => 0.88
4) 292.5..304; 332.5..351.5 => 0.86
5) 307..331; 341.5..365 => 1.06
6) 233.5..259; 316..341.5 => 1.04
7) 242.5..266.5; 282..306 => 1.24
